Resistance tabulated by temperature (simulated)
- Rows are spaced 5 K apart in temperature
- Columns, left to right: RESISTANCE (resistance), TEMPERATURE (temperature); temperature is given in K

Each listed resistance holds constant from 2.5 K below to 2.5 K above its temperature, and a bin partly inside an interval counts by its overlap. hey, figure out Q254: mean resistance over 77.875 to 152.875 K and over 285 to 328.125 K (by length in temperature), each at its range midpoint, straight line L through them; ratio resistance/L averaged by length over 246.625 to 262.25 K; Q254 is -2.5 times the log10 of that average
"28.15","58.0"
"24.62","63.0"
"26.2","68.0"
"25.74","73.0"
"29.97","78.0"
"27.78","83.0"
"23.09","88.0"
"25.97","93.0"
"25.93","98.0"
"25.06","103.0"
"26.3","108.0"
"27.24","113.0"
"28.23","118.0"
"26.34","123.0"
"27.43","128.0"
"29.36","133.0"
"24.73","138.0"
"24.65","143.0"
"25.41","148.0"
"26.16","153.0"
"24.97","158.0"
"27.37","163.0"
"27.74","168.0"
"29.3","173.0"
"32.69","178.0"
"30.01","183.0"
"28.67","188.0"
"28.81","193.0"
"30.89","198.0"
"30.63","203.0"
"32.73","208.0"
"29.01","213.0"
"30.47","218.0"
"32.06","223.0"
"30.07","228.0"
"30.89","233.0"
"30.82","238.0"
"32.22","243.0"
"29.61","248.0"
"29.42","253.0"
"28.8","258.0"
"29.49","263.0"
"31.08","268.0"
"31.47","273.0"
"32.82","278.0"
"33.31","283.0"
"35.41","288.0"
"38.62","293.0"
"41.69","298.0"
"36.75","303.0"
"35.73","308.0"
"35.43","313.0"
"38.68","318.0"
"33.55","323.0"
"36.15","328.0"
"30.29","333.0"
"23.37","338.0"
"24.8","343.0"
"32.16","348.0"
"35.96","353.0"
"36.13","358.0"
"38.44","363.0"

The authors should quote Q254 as 0.16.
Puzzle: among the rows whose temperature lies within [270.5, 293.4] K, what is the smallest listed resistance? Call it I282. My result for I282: 31.47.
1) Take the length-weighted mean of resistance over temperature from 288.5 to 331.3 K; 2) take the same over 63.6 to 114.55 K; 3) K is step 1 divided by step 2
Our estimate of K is 1.40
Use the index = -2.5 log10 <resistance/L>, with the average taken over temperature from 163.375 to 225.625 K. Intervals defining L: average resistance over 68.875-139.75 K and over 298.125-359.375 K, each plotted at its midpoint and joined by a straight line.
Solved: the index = -0.03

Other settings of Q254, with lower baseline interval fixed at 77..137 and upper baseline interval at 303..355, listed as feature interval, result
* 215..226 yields -0.05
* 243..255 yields 0.02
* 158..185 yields -0.02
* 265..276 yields 0.00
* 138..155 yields 0.10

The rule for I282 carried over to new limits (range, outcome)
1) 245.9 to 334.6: 28.8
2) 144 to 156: 25.41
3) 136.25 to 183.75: 24.65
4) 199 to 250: 29.01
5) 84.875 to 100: 23.09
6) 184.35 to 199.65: 28.67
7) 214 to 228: 30.07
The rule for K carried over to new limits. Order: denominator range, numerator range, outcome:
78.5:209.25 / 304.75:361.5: 1.20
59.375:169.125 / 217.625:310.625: 1.24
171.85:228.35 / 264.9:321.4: 1.16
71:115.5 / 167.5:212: 1.15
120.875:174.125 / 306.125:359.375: 1.23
